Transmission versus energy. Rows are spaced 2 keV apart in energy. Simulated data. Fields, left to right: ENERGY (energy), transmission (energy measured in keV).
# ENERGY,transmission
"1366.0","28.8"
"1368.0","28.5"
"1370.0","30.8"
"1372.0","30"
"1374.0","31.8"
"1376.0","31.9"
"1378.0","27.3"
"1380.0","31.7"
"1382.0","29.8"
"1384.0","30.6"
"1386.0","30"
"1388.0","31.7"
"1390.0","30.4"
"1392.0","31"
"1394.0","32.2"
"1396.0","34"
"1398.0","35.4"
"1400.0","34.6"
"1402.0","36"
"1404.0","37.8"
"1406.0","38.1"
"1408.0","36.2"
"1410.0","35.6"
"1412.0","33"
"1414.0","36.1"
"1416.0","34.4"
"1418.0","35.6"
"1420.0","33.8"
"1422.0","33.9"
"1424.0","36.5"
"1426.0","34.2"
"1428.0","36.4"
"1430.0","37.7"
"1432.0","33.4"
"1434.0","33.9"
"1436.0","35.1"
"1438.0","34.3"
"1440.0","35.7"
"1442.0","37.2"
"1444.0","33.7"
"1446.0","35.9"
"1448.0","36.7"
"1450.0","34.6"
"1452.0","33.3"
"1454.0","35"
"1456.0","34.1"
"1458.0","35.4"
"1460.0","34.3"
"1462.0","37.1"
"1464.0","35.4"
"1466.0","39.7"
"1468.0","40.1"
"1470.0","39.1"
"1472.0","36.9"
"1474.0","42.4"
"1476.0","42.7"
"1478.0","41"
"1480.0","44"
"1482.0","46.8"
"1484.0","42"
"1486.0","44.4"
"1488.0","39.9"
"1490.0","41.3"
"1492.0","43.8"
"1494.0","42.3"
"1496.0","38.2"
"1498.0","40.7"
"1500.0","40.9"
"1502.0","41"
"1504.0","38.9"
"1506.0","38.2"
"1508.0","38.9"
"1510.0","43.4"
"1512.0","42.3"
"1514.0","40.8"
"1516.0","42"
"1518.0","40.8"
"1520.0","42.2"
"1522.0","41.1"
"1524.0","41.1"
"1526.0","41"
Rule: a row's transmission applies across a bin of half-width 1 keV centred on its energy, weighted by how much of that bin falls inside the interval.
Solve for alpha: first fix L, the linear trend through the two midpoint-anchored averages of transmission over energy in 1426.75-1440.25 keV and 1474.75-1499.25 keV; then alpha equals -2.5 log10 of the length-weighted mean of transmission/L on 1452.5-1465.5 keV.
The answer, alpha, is 0.10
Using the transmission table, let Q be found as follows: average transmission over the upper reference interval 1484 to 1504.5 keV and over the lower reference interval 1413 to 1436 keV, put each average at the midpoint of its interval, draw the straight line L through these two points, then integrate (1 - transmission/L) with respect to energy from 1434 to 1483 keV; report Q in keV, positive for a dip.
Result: 0.9 keV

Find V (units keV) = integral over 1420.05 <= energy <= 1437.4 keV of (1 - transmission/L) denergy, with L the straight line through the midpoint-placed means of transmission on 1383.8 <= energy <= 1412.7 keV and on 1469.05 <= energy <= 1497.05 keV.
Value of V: 0.8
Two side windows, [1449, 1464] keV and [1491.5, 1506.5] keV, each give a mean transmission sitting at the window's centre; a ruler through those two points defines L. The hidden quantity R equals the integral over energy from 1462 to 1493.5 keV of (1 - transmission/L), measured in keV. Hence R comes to -2.93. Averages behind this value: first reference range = 34.9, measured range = 41.2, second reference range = 40.5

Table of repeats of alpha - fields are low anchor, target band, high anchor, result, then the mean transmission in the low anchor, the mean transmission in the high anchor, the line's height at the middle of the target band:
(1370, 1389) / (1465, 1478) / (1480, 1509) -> -0.03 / 30.5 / 41.3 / 39.2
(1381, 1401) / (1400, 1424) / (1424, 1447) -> -0.06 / 32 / 35.3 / 33.5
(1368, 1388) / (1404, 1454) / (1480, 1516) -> -0.01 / 30.4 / 41.5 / 35.1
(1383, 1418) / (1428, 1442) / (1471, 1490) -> 0.07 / 34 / 42.2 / 37.5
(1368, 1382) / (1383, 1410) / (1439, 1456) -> -0.06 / 30.4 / 35.2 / 31.8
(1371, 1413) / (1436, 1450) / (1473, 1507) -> 0.06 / 32.8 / 41.7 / 37.4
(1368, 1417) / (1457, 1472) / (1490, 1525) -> 0.02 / 32.8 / 41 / 37.9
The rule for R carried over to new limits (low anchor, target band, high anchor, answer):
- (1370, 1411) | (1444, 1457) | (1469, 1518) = 1.00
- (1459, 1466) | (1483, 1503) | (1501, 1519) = -1.22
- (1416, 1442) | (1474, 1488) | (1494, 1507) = -1.67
